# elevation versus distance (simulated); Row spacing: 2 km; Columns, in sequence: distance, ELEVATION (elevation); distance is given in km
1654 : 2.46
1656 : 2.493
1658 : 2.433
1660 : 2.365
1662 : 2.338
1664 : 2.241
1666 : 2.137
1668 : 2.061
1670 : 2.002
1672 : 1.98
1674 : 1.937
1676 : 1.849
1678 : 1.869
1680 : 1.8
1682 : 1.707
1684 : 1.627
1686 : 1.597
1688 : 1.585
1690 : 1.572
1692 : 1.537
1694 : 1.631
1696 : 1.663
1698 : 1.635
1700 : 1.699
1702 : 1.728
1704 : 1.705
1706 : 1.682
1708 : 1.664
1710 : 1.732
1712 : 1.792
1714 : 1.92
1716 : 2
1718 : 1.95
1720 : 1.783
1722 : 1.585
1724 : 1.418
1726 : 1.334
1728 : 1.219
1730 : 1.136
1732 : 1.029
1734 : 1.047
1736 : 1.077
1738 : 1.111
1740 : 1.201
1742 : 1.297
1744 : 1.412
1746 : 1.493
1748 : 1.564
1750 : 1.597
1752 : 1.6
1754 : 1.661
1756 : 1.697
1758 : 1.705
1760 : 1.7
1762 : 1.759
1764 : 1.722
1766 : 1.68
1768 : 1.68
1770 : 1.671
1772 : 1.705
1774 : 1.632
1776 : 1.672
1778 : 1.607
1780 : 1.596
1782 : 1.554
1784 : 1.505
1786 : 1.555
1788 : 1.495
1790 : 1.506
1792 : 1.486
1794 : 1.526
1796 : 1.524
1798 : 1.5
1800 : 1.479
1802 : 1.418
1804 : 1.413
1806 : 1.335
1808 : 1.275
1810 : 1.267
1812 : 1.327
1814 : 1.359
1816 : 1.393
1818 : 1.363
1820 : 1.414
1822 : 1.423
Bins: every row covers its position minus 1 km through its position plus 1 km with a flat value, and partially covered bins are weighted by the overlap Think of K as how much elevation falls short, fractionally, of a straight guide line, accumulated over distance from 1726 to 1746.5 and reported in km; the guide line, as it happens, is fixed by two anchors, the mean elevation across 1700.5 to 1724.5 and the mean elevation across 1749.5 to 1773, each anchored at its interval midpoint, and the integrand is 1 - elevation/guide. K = 6.2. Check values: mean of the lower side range 1.75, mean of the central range 1.2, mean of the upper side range 1.68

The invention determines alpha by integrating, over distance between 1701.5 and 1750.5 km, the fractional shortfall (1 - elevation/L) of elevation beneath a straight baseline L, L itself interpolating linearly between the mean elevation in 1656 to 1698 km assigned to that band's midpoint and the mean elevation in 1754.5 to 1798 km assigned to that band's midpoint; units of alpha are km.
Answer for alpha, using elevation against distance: 7.5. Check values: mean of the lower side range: 1.9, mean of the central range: 1.5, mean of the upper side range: 1.62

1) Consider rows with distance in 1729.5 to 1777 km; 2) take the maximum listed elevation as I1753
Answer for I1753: 1.759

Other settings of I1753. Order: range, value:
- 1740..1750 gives 1.597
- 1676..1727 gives 2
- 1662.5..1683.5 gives 2.241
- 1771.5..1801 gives 1.705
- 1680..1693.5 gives 1.8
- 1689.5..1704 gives 1.728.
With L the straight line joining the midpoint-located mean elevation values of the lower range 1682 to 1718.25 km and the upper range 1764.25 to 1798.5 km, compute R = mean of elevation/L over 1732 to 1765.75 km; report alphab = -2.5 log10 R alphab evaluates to 0.11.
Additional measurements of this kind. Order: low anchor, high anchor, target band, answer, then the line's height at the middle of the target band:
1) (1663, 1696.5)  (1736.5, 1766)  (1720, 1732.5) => 0.218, 1.63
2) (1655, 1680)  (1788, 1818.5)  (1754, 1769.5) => -0.045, 1.63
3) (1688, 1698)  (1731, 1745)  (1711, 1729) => -0.231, 1.34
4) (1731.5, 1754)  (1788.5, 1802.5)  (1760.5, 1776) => -0.197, 1.41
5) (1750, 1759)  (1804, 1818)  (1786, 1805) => -0.047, 1.42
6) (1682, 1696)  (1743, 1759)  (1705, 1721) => -0.137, 1.6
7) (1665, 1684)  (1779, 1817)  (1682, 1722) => 0.060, 1.81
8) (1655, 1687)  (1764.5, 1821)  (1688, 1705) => 0.167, 1.92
